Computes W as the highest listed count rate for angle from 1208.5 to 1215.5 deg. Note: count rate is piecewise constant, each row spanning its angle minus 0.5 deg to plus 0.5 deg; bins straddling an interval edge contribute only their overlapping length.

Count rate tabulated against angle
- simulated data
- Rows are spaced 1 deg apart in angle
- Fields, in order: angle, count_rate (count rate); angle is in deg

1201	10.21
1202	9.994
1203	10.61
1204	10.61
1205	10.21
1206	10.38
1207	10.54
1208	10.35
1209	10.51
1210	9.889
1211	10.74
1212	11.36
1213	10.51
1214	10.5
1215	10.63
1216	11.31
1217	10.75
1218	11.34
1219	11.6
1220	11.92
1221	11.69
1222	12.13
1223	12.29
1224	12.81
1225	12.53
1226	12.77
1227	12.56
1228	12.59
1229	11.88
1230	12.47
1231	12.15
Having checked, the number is 11.36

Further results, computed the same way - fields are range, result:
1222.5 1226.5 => 12.81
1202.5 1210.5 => 10.61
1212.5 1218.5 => 11.34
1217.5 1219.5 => 11.6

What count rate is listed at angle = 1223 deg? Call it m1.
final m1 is 12.29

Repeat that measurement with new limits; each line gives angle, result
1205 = 10.21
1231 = 12.15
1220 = 11.92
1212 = 11.36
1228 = 12.59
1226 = 12.77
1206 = 10.38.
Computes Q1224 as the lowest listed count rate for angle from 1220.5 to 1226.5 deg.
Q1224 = 11.69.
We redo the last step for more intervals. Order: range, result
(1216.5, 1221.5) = 10.75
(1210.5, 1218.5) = 10.5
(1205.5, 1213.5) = 9.889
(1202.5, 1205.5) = 10.21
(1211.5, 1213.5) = 10.51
